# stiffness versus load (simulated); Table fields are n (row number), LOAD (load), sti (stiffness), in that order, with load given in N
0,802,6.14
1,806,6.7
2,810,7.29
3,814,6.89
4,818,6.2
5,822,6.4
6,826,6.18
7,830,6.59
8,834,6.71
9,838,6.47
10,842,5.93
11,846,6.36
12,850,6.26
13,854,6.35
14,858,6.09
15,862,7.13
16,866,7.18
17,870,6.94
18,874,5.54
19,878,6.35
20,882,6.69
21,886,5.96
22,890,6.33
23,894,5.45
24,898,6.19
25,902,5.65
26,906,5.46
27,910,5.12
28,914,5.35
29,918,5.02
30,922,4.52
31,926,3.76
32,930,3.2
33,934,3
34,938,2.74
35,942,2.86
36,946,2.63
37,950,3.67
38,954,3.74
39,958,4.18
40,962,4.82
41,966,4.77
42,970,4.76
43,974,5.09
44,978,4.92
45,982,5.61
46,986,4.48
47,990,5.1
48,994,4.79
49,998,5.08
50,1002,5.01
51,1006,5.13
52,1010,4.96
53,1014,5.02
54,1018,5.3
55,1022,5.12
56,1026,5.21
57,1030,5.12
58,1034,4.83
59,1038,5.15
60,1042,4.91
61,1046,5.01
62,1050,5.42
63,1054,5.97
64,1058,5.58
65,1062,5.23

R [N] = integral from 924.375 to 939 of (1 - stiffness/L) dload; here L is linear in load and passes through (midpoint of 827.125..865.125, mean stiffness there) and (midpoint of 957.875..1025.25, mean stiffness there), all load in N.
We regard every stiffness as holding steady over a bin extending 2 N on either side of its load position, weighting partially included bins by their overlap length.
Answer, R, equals 6.27 N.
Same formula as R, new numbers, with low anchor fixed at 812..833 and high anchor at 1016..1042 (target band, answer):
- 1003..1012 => 0.4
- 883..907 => 0.4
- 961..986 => 2.3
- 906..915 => 0.9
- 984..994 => 1.1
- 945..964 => 5.8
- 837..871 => -1.4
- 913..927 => 2.8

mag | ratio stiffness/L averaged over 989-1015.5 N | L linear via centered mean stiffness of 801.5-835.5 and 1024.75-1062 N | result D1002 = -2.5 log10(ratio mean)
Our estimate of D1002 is 0.10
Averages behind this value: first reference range 6.58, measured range 5.01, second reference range 5.24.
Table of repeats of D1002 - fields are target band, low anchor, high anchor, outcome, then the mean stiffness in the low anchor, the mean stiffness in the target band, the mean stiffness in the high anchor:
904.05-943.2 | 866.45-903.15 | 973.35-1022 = 0.372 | 6.18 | 4.13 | 5.04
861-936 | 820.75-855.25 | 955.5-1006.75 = 0.053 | 6.36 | 5.5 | 4.89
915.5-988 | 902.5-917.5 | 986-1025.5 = 0.253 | 5.31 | 4.11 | 5.03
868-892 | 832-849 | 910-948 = -0.211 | 6.36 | 6.3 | 3.75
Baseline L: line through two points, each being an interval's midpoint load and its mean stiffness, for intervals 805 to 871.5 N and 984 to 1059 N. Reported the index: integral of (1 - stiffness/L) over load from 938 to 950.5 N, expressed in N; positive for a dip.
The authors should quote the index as 6.10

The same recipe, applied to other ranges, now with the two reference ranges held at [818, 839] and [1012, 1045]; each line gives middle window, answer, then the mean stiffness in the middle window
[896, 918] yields 1.51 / 5.51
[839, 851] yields 0.25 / 6.2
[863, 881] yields -1.17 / 6.55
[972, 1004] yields 2.07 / 5.01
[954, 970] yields 2.97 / 4.5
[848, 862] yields -0.22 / 6.36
